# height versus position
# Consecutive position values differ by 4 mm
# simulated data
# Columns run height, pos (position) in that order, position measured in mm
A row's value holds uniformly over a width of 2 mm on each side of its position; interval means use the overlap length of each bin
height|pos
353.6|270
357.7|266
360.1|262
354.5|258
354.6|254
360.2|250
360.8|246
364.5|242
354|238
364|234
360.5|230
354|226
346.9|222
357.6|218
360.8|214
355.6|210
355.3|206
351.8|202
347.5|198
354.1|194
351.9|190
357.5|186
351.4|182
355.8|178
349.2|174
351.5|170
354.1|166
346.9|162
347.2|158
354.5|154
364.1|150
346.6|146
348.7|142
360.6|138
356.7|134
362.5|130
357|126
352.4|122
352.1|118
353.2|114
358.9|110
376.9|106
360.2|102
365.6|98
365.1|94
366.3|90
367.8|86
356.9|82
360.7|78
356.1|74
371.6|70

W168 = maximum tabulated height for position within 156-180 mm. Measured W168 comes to 355.8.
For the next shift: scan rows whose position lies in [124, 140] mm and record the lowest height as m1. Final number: 356.7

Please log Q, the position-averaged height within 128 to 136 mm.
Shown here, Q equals 360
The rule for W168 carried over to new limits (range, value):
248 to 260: 360.2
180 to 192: 357.5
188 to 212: 355.6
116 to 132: 362.5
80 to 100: 367.8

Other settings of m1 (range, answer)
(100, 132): 352.1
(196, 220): 347.5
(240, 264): 354.5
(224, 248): 354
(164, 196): 349.2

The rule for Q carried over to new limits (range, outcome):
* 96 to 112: 365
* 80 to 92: 364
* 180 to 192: 354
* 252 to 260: 355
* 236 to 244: 359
